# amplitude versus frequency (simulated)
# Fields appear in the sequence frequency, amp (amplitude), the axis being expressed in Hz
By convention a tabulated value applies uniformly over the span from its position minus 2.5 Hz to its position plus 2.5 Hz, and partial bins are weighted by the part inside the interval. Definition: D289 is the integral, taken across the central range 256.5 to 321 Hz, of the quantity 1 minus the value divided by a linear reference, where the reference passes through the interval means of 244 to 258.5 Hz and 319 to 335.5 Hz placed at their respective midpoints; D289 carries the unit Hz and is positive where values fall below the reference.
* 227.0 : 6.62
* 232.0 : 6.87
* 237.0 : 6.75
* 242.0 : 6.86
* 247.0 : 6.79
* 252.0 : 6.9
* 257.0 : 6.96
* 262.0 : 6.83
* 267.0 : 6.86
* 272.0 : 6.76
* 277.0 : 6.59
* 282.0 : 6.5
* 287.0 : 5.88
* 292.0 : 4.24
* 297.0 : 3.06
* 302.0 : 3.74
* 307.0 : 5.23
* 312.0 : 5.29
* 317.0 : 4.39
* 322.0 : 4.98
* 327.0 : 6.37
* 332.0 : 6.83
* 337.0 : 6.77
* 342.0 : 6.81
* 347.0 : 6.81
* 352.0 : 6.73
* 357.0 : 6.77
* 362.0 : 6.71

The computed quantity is 9.8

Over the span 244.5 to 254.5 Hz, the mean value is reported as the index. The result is 6.85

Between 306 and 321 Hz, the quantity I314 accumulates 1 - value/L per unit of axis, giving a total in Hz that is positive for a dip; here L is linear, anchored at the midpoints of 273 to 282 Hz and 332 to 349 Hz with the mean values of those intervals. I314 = 3.9 Hz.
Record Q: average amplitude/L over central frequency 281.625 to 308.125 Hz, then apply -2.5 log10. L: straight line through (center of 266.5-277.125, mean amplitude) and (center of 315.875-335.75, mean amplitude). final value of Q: 0.35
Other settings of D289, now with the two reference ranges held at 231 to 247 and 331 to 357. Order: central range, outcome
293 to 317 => 8.7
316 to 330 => 2.9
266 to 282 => 0.3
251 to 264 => -0.2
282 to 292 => 1.7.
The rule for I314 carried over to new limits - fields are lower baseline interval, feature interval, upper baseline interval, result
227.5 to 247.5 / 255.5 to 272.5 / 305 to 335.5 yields -1.2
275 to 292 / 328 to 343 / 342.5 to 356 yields -0.3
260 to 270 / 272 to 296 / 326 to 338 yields 3.8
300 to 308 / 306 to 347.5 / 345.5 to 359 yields -3.0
